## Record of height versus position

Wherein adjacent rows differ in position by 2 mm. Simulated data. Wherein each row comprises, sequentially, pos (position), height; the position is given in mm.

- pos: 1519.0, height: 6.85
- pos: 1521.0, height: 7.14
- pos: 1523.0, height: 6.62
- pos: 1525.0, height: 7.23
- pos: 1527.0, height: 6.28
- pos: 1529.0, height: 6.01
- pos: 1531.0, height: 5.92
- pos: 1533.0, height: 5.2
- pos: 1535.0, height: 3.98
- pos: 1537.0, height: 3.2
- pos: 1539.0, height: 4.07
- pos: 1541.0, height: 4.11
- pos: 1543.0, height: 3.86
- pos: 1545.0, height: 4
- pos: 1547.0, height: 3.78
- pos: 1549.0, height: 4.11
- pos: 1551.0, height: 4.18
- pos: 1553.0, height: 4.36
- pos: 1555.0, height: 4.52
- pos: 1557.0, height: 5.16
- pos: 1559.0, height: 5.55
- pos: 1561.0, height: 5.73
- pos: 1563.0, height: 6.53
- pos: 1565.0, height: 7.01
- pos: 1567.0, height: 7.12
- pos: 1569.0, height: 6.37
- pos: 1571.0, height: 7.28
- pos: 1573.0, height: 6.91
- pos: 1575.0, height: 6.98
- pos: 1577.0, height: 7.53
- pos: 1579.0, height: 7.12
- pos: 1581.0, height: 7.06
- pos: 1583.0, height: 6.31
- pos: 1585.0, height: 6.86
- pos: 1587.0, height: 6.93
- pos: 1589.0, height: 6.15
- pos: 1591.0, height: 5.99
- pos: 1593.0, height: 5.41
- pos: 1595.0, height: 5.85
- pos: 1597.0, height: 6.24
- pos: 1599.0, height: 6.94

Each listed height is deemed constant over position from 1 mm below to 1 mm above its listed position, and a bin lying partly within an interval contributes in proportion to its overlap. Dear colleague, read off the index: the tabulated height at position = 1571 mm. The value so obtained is 7.28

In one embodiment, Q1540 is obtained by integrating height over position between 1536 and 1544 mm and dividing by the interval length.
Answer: 3.81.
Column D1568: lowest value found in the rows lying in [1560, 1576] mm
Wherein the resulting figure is 5.73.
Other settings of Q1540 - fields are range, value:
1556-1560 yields 5.36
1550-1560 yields 4.75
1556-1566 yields 6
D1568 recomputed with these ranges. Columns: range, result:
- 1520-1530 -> 6.01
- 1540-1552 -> 3.78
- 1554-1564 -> 4.52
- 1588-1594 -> 5.41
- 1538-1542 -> 4.07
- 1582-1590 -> 6.15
